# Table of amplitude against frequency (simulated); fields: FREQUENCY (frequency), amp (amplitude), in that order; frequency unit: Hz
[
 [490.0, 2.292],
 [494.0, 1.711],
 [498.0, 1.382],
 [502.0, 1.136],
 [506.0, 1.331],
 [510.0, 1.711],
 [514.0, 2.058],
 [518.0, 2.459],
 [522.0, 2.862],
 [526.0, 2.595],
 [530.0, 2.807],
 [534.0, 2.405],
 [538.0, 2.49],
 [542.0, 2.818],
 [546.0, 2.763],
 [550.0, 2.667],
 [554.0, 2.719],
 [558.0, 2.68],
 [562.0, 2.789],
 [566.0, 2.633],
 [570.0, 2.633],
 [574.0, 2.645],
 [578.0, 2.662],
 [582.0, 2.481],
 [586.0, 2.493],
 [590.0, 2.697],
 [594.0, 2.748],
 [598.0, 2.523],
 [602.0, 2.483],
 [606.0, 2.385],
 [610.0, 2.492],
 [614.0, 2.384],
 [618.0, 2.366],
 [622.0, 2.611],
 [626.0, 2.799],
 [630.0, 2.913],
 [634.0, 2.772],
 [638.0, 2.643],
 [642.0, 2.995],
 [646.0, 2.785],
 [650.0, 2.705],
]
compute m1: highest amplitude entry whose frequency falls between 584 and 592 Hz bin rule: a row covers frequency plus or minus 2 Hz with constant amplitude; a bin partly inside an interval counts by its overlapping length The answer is 2.697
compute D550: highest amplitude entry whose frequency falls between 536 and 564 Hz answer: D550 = 2.818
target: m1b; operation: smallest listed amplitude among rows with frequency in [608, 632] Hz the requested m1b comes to 2.366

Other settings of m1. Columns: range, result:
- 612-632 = 2.913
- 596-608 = 2.523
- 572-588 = 2.662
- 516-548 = 2.862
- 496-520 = 2.459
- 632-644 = 2.995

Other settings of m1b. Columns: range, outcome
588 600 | 2.523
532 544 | 2.405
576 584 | 2.481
